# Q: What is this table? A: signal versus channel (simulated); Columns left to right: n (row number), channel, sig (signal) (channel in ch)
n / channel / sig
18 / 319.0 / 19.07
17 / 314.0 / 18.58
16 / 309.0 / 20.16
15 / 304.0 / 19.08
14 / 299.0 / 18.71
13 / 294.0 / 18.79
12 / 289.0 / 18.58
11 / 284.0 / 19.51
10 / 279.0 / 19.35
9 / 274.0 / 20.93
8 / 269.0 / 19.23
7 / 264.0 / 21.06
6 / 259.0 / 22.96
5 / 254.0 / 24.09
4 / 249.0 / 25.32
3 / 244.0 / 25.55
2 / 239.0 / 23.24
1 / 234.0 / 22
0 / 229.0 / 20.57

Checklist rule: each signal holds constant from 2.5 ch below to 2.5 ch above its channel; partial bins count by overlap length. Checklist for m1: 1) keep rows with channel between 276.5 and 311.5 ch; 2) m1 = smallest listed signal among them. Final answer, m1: 18.58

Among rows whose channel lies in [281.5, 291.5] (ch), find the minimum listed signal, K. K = 18.58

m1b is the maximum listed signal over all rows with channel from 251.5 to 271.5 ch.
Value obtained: 24.09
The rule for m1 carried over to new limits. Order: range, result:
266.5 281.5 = 19.23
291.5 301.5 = 18.71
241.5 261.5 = 22.96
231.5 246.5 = 22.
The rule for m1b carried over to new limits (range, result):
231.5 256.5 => 25.55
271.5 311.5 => 20.93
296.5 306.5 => 19.08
